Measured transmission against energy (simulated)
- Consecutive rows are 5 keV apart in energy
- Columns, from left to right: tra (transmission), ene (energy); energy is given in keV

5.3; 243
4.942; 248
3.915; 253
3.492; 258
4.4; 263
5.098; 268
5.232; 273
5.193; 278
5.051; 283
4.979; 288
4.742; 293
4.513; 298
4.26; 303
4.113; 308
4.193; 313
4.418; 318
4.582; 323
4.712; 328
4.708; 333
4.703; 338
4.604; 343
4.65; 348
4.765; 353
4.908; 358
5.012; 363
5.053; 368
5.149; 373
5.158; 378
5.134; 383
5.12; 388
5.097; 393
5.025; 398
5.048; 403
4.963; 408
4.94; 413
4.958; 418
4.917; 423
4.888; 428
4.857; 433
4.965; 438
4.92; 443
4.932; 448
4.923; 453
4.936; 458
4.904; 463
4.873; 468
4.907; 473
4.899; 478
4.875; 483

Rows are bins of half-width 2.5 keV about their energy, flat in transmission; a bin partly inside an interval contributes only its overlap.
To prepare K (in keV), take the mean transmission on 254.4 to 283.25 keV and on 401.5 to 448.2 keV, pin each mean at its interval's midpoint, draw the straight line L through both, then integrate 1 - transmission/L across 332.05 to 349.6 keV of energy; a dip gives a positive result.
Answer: 0.51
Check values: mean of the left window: 4.69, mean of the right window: 4.94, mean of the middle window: 4.66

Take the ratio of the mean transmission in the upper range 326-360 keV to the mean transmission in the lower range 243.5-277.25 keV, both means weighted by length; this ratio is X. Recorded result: 1.0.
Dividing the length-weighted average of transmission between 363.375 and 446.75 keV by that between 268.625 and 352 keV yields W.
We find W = 1.1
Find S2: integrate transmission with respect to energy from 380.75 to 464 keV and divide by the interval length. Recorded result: 4.97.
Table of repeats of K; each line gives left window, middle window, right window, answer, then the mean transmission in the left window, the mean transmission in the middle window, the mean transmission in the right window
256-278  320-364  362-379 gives 2.2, 4.65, 4.73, 5.09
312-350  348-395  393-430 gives -2.4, 4.59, 5.02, 4.97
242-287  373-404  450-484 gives -1.7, 4.73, 5.1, 4.9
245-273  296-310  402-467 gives 0.9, 4.46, 4.29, 4.93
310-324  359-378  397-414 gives -1.3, 4.37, 5.07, 5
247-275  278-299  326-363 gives -1.5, 4.48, 4.89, 4.74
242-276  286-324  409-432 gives 1.9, 4.6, 4.46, 4.92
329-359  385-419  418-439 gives -1.3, 4.71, 5.03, 4.91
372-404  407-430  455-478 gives 0.4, 5.1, 4.93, 4.9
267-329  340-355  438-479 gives 0.3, 4.69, 4.67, 4.92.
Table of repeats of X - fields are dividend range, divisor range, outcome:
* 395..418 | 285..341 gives 1.10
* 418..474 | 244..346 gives 1.07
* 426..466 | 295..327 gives 1.12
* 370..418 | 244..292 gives 1.07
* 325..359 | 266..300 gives 0.95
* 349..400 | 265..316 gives 1.06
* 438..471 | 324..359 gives 1.04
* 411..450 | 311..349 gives 1.08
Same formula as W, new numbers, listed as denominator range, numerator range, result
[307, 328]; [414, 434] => 1.12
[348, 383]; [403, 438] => 0.99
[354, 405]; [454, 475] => 0.97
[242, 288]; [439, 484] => 1.04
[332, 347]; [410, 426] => 1.06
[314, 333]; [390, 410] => 1.10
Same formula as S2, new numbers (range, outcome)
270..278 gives 5.21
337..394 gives 4.95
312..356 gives 4.61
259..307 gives 4.77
